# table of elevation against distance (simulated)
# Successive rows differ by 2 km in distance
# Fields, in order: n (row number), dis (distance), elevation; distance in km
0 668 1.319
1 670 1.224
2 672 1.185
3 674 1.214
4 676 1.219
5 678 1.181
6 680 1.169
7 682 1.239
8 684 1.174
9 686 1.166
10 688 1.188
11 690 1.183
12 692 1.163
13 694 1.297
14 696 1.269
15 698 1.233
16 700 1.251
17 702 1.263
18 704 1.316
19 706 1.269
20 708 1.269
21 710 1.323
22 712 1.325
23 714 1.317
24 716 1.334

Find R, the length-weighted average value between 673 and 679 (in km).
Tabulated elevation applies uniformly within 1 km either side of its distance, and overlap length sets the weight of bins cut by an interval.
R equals 1.2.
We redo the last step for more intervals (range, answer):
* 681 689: 1.19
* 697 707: 1.27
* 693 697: 1.28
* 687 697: 1.22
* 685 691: 1.18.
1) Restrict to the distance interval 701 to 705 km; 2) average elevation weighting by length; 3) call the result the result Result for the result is 1.29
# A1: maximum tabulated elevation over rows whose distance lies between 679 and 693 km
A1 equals 1.239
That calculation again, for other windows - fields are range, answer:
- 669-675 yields 1.224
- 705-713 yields 1.325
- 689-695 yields 1.297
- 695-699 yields 1.269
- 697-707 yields 1.316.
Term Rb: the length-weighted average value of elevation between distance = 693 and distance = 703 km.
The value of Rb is 1.26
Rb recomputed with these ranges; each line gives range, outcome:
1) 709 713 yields 1.32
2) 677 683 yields 1.2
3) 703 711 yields 1.29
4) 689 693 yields 1.17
